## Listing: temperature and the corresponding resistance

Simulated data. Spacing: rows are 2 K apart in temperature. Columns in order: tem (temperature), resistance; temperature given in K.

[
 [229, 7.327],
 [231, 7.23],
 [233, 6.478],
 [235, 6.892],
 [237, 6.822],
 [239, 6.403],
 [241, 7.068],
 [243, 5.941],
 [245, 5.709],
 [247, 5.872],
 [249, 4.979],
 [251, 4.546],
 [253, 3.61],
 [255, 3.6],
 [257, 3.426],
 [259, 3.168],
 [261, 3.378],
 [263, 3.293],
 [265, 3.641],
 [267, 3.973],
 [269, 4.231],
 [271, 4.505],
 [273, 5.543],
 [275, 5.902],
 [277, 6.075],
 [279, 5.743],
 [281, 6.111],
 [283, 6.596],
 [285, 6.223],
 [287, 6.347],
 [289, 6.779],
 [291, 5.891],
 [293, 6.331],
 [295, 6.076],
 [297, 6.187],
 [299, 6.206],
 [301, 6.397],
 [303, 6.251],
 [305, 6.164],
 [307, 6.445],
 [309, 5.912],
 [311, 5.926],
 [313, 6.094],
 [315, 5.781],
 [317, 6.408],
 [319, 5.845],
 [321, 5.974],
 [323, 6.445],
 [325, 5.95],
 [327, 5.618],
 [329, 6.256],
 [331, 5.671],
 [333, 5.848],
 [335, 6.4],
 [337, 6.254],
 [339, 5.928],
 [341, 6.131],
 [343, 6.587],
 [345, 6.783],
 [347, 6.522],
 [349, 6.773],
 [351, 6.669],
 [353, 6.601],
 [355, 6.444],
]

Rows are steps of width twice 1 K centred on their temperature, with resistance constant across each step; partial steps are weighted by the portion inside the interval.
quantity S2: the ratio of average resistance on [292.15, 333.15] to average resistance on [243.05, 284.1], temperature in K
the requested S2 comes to 1.29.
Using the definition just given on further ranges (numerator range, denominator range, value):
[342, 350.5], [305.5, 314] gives 1.09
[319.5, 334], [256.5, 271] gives 1.63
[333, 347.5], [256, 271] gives 1.74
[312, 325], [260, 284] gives 1.24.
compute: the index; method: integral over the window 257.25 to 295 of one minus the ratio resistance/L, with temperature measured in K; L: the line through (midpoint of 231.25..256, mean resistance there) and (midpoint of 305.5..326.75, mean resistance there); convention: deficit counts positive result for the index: 4.4 K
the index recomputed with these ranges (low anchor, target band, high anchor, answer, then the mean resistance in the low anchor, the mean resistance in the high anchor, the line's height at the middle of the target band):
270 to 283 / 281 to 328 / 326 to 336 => -2.62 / 5.72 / 5.96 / 5.84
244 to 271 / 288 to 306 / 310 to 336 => -3.40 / 4.12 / 6.02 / 5.27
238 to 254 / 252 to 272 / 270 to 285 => 7.01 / 5.52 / 5.81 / 5.67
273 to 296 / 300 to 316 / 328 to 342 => -0.01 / 6.16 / 6.07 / 6.12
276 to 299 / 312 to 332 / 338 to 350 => 1.12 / 6.21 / 6.45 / 6.36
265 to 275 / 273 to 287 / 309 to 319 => -3.29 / 4.6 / 6.02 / 4.93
